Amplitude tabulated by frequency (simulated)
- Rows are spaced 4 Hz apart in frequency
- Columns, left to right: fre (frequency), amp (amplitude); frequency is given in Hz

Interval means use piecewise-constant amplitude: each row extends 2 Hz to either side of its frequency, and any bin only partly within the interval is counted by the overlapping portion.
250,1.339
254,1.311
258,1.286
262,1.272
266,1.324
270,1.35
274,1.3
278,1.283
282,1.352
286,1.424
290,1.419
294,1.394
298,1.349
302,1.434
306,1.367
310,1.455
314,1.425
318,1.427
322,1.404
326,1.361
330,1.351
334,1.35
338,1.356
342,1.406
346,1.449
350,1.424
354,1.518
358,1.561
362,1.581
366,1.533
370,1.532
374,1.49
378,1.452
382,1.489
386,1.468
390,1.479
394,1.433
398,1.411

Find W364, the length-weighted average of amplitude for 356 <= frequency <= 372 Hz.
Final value 1.55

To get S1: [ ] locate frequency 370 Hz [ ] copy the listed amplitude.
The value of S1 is 1.532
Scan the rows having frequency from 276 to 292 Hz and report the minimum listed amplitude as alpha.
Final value 1.283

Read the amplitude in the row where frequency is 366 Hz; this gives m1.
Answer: 1.533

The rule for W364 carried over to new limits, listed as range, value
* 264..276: 1.32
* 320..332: 1.37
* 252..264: 1.29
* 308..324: 1.43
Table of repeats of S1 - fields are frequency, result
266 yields 1.324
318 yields 1.427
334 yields 1.35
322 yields 1.404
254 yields 1.311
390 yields 1.479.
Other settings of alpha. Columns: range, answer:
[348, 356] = 1.424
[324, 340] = 1.35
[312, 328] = 1.361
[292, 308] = 1.349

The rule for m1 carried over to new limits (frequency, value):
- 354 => 1.518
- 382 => 1.489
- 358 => 1.561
